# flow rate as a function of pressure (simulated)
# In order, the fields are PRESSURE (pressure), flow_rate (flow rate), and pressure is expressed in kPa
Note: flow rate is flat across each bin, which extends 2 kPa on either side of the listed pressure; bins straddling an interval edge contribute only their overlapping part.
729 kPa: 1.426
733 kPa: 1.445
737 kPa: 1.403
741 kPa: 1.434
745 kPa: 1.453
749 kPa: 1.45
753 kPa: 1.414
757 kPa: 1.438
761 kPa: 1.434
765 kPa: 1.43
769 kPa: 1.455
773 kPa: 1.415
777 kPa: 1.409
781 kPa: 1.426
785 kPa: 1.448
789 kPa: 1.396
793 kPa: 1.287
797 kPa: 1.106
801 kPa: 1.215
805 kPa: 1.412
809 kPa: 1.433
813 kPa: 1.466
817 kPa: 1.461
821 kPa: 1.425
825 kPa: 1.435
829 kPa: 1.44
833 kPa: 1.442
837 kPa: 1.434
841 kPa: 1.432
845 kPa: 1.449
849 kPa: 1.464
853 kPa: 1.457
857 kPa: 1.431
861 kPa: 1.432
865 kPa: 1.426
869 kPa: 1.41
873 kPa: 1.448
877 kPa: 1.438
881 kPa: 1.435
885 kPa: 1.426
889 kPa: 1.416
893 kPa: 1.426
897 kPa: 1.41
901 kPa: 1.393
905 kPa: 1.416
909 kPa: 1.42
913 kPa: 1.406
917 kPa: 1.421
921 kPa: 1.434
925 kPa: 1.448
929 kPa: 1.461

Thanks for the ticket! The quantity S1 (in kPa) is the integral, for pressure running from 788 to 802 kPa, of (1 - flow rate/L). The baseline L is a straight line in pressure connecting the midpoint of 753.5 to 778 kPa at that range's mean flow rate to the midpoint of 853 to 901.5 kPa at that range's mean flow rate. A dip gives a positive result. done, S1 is 1.82 kPa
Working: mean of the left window 1.43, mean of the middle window 1.24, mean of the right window 1.43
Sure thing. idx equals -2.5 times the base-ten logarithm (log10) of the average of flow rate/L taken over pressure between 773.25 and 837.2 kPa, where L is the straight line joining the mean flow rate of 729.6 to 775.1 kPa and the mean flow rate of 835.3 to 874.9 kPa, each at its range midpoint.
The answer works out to 0.04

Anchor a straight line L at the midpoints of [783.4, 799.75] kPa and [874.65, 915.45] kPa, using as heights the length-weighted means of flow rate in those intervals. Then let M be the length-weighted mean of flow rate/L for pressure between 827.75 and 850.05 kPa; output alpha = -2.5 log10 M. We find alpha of -0.068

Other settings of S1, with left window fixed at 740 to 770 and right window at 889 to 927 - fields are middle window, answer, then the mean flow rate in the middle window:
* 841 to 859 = -0.28 kPa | 1.45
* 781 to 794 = 0.39 kPa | 1.39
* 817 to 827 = -0.04 kPa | 1.44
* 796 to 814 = 1.27 kPa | 1.33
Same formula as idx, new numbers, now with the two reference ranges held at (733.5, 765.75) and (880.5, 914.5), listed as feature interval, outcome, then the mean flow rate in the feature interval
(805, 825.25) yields -0.01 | 1.44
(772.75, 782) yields 0.01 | 1.42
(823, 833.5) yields -0.01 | 1.44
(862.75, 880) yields -0.01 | 1.43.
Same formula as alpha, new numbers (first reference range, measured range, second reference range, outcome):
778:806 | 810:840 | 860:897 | -0.060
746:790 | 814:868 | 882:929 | -0.011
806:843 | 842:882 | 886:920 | -0.008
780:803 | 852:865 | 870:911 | -0.039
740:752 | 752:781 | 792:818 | -0.016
